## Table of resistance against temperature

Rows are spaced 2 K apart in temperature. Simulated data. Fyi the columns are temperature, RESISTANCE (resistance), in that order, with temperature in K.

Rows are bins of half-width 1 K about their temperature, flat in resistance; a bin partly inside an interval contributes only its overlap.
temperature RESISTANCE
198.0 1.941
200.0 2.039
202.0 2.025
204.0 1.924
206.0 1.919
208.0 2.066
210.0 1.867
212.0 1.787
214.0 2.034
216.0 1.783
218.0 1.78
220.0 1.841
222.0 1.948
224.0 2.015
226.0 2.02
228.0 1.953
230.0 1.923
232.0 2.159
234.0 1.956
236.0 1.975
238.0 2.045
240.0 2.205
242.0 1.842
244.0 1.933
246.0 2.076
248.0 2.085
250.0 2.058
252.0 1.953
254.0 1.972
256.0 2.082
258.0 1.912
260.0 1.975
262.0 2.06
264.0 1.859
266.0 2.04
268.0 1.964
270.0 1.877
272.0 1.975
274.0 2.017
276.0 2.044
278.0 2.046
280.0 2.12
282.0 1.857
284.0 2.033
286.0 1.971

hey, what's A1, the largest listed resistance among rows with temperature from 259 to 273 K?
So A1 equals 2.06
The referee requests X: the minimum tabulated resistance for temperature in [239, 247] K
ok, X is 1.842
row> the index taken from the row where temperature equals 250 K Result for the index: 2.058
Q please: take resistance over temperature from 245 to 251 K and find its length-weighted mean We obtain 2.07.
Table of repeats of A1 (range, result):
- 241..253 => 2.085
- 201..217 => 2.066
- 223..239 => 2.159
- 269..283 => 2.12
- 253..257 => 2.082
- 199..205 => 2.039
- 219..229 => 2.02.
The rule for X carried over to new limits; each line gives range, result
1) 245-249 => 2.076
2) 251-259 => 1.912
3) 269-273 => 1.877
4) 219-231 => 1.841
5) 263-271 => 1.859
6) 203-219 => 1.78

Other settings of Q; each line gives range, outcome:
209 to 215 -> 1.9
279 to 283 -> 1.99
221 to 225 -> 1.98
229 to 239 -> 2.01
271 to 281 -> 2.04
